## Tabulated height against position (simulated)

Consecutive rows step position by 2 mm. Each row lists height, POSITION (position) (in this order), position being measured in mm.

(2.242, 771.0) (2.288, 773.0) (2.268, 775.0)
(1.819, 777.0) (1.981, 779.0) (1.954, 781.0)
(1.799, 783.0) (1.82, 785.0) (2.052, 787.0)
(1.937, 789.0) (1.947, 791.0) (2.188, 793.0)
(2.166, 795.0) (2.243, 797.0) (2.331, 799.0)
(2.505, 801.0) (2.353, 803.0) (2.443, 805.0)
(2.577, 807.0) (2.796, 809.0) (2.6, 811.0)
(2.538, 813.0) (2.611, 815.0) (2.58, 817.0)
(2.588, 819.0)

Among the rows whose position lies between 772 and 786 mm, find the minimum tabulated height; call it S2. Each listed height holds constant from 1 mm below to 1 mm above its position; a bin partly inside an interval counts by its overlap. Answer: 1.799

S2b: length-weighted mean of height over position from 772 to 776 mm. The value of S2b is 2.28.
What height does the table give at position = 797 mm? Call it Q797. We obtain 2.243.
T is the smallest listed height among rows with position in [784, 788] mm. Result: 1.82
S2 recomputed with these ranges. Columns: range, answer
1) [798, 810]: 2.331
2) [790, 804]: 1.947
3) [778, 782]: 1.954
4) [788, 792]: 1.937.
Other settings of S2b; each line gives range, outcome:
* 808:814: 2.64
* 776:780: 1.9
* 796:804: 2.36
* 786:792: 1.98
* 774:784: 1.96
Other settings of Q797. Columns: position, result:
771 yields 2.242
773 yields 2.288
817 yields 2.58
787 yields 2.052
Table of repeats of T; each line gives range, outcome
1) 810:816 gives 2.538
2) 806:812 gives 2.577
